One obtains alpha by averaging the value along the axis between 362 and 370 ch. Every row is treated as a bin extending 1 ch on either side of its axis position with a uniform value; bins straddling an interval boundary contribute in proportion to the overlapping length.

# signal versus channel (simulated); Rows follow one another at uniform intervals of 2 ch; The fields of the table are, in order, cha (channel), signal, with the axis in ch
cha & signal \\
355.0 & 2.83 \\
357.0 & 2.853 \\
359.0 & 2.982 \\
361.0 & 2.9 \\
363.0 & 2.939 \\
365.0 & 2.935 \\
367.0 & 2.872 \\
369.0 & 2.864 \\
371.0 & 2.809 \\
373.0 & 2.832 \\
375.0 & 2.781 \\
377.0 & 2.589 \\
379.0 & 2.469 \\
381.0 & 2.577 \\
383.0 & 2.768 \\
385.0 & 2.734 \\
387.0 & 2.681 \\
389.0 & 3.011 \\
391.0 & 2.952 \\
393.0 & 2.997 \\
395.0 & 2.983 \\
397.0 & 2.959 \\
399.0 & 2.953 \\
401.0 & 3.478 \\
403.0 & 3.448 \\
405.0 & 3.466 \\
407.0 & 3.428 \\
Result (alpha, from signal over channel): 2.9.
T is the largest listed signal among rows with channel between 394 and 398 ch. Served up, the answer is 2.983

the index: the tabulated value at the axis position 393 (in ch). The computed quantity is 2.997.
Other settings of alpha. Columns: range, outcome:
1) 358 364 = 2.94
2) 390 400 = 2.97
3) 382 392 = 2.83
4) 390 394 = 2.97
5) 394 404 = 3.16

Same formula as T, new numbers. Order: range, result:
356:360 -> 2.982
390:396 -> 2.997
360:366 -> 2.939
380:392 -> 3.011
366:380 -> 2.872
